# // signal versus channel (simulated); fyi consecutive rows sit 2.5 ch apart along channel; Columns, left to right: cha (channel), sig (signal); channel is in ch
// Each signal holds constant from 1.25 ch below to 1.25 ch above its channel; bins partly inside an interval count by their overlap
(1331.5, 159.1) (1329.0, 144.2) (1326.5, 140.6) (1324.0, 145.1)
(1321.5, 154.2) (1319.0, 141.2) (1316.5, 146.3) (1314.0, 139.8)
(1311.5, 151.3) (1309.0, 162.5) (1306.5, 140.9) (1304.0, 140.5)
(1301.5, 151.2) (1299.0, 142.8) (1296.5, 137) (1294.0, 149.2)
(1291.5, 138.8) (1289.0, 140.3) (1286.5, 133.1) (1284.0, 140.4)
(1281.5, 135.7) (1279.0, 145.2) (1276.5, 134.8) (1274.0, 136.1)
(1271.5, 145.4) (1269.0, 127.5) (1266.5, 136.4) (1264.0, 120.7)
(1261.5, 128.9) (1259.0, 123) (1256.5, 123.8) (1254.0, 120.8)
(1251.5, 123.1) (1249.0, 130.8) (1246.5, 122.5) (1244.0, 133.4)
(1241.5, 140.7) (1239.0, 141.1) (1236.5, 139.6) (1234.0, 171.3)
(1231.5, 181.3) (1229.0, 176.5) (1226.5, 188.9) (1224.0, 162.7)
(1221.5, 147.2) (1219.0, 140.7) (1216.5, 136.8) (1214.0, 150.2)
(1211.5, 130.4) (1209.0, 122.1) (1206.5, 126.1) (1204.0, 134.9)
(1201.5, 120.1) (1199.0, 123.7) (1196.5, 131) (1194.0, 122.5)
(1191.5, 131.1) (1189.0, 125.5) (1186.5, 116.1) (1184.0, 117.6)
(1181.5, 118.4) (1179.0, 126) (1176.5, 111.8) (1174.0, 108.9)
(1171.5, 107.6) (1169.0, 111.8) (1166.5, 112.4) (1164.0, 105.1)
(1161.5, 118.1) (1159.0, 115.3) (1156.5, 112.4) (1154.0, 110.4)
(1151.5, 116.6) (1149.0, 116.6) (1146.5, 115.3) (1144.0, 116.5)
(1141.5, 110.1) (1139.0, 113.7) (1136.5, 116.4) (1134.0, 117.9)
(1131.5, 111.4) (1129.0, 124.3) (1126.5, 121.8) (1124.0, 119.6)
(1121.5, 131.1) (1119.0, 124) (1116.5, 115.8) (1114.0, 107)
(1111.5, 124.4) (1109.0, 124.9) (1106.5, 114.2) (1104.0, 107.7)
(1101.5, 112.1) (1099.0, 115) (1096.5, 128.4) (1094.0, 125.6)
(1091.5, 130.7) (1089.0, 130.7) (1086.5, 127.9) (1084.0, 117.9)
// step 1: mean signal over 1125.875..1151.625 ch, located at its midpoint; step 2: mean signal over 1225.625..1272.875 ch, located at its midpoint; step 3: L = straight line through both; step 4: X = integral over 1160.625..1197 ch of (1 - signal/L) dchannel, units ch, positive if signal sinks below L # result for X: 2.3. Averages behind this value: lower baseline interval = 116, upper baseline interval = 140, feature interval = 117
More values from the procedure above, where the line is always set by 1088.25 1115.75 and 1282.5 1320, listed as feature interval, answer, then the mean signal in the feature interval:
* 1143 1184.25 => 4.25 ch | 114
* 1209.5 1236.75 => -4.50 ch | 157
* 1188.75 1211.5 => 0.85 ch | 127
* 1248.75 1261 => 1.25 ch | 124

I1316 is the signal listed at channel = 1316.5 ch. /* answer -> 146.3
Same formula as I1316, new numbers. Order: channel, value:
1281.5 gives 135.7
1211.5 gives 130.4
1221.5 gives 147.2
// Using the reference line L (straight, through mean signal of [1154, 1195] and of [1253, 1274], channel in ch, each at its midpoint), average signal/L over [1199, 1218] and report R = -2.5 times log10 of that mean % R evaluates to -0.09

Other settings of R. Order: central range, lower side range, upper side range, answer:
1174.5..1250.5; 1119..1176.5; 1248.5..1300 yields -0.10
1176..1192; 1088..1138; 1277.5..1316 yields 0.07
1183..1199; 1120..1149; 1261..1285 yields 0.01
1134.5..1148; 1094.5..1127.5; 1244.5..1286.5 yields 0.06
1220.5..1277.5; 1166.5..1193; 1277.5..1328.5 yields -0.08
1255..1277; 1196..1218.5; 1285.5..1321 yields 0.07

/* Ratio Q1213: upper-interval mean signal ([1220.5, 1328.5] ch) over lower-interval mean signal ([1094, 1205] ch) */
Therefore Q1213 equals 1.21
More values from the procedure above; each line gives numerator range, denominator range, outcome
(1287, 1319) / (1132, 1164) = 1.26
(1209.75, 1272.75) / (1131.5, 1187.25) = 1.24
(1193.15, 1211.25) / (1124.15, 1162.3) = 1.09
